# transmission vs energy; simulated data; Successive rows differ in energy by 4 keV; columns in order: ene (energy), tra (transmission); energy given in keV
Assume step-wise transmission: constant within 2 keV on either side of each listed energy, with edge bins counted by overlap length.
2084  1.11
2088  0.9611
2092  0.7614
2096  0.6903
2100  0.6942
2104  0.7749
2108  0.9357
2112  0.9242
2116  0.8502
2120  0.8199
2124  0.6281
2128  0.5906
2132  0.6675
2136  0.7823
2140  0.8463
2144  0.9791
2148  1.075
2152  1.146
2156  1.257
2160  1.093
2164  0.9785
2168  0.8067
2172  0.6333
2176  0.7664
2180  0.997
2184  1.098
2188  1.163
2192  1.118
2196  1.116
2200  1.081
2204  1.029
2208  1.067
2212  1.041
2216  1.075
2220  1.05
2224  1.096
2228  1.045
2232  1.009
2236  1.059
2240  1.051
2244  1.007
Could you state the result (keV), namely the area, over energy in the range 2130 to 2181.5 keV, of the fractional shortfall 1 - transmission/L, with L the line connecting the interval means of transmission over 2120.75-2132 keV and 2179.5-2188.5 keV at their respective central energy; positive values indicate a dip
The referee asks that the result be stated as -4.04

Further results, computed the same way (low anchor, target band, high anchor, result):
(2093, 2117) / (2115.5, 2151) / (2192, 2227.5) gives 2.8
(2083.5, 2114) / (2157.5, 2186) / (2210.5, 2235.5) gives 1.5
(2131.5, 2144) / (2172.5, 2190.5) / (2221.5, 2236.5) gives -1.0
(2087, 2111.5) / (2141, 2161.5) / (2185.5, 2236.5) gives -3.7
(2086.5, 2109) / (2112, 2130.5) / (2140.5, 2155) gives 3.4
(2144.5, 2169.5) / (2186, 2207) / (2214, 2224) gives -0.7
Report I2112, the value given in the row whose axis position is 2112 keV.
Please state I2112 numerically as 0.9242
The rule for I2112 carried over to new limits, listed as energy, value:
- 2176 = 0.7664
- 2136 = 0.7823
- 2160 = 1.093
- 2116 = 0.8502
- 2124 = 0.6281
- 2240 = 1.051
